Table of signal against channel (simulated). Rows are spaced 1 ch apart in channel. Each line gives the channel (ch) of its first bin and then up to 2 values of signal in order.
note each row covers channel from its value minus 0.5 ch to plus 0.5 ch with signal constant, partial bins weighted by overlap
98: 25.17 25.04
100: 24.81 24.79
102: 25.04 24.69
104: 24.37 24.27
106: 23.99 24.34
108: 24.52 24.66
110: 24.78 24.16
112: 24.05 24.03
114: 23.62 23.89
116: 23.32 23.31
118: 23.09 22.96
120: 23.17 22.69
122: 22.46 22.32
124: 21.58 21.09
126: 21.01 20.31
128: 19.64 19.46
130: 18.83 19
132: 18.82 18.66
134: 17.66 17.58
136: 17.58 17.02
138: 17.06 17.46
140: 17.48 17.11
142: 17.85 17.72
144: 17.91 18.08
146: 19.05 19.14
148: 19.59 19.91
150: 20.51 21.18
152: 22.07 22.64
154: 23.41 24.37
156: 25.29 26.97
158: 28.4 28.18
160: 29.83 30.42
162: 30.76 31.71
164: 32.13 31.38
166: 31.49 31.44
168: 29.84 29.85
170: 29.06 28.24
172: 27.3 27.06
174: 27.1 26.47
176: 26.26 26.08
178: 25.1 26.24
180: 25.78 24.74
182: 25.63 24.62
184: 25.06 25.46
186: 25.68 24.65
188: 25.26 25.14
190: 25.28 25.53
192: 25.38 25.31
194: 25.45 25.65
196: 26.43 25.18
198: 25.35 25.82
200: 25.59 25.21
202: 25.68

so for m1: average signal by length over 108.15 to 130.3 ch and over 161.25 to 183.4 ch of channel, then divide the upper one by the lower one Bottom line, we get 1.2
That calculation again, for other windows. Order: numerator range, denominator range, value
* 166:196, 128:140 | 1.46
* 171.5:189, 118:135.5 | 1.26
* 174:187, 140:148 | 1.41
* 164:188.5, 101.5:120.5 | 1.13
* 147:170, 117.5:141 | 1.35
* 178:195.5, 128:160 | 1.25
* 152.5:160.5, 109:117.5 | 1.09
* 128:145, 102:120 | 0.75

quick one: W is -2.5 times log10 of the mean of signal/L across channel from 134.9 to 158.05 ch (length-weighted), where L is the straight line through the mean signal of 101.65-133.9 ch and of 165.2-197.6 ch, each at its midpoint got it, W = 0.21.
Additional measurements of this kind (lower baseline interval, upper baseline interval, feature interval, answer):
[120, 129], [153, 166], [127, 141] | 0.26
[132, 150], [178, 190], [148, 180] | -0.22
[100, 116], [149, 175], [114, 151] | 0.28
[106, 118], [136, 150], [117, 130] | 0.01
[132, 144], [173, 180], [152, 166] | -0.24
